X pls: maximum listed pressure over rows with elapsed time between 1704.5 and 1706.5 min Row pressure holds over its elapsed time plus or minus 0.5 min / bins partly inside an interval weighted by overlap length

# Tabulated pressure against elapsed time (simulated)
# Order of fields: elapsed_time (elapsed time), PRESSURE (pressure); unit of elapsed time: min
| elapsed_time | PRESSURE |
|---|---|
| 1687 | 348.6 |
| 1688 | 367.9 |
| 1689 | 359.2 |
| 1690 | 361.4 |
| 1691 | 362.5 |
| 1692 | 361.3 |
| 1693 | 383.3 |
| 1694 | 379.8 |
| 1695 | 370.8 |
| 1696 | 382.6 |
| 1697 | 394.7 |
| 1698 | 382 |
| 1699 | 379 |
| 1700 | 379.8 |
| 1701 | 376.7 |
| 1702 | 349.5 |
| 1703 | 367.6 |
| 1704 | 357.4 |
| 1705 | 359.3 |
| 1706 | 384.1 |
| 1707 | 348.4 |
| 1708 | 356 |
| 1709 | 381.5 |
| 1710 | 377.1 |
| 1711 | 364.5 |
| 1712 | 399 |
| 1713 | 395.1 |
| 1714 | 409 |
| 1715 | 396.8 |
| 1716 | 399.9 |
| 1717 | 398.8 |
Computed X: 384.1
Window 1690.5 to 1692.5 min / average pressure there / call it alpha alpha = 362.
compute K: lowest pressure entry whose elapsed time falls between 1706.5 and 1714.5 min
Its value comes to 348.4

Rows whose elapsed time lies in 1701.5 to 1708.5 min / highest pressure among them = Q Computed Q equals 384.1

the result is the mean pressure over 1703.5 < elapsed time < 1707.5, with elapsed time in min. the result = 362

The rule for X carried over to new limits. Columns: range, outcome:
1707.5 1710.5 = 381.5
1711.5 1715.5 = 409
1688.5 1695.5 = 383.3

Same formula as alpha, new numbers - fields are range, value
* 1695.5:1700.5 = 384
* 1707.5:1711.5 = 370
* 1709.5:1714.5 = 389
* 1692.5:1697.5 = 382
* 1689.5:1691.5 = 362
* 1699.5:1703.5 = 368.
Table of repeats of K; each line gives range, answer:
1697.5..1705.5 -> 349.5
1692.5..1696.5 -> 370.8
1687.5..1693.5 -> 359.2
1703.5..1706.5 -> 357.4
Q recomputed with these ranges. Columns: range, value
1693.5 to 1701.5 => 394.7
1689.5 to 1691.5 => 362.5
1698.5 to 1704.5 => 379.8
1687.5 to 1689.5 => 367.9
